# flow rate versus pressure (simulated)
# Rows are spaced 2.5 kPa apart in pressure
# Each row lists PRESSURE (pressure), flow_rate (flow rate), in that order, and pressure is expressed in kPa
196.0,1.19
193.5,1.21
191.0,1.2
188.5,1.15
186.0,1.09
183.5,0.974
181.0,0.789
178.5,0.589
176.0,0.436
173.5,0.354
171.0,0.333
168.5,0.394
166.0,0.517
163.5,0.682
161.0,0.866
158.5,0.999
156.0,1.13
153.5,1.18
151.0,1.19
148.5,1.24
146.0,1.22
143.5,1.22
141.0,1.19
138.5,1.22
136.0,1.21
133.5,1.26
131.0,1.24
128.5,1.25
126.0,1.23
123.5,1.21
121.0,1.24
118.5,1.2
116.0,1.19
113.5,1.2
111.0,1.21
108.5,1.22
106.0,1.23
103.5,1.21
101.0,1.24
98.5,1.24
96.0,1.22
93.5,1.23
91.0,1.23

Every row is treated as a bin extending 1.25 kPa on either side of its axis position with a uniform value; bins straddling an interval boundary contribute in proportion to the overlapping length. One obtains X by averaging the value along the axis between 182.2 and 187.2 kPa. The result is 1.03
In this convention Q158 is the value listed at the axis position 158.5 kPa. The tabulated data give 0.999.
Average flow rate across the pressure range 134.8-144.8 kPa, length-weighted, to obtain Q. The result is 1.21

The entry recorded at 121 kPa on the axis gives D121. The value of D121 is 1.24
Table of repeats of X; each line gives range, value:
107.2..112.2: 1.22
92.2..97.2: 1.23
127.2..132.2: 1.24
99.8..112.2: 1.22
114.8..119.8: 1.2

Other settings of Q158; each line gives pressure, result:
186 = 1.09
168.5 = 0.394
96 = 1.22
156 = 1.13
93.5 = 1.23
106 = 1.23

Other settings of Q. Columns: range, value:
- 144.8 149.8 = 1.23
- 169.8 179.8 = 0.43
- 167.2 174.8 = 0.362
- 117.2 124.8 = 1.22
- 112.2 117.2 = 1.2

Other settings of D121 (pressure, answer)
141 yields 1.19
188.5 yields 1.15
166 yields 0.517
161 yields 0.866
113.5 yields 1.2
